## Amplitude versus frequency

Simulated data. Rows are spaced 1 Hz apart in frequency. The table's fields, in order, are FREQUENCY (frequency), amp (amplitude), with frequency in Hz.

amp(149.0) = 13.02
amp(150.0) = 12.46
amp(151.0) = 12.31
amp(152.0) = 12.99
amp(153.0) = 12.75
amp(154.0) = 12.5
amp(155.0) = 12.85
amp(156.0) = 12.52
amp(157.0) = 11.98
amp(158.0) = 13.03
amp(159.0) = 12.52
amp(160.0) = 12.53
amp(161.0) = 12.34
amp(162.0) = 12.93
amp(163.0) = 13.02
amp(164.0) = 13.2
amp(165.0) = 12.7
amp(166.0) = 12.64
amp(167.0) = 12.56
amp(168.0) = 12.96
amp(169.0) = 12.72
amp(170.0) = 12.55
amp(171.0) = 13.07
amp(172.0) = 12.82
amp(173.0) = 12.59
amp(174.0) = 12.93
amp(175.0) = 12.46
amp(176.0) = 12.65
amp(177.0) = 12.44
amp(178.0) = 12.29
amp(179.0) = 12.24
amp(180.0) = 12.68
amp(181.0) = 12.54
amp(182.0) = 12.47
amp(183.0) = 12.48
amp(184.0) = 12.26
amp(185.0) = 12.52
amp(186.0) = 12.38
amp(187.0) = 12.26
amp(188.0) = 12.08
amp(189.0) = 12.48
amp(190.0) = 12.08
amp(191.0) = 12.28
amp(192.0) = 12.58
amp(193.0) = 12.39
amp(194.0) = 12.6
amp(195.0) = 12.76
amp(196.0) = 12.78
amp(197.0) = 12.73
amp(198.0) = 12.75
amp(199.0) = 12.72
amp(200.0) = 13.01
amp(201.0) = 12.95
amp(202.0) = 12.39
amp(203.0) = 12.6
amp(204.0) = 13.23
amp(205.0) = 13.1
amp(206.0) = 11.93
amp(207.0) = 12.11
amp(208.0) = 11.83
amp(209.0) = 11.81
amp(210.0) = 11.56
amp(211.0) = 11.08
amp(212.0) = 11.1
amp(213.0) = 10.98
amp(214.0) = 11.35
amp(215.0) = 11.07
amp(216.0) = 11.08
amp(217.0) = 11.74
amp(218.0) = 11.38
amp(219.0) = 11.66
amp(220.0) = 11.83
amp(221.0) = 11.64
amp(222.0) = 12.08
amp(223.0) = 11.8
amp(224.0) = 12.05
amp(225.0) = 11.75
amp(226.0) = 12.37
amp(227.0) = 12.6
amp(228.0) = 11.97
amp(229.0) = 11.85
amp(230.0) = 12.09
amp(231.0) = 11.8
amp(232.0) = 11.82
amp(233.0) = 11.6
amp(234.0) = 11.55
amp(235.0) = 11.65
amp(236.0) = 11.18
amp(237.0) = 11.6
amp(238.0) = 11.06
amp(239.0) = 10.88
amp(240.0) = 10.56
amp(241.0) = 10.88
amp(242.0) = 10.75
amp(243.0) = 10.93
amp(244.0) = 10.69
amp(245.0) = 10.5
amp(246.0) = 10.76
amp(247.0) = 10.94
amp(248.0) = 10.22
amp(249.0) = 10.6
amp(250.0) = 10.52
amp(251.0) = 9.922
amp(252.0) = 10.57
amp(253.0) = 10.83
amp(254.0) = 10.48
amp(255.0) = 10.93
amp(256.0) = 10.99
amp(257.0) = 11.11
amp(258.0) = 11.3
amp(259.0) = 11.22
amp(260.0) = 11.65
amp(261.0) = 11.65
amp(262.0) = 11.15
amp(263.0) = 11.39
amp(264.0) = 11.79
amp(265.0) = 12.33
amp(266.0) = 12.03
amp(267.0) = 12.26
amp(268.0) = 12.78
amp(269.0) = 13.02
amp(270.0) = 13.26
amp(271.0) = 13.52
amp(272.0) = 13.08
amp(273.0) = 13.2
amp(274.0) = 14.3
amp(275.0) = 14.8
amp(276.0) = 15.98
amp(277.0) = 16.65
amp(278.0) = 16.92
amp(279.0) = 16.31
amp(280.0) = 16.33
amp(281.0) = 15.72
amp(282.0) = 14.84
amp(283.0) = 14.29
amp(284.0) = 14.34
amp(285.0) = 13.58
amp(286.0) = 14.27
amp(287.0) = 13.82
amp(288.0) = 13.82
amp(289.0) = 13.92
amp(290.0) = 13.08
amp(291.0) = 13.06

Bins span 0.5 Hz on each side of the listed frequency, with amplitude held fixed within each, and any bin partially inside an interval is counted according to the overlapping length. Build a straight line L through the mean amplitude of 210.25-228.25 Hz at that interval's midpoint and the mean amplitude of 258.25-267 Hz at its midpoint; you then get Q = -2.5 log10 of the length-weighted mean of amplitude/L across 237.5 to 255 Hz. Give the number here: 0.10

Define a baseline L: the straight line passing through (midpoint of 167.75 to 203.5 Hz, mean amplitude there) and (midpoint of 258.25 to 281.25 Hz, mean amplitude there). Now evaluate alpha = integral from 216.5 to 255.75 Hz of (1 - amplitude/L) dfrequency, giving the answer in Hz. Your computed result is 5.5 Hz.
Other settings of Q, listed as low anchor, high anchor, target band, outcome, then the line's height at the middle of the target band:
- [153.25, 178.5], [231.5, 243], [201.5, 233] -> -0.022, 11.6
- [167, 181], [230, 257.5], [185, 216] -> -0.019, 12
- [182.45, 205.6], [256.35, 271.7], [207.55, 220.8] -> 0.091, 12.4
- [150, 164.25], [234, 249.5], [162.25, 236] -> -0.041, 11.8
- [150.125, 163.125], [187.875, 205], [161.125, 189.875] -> 0.003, 12.6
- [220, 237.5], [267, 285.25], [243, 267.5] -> 0.204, 13.4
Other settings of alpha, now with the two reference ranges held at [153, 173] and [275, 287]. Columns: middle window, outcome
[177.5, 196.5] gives 1.2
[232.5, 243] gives 2.3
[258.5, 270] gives 2.3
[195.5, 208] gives 0.8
